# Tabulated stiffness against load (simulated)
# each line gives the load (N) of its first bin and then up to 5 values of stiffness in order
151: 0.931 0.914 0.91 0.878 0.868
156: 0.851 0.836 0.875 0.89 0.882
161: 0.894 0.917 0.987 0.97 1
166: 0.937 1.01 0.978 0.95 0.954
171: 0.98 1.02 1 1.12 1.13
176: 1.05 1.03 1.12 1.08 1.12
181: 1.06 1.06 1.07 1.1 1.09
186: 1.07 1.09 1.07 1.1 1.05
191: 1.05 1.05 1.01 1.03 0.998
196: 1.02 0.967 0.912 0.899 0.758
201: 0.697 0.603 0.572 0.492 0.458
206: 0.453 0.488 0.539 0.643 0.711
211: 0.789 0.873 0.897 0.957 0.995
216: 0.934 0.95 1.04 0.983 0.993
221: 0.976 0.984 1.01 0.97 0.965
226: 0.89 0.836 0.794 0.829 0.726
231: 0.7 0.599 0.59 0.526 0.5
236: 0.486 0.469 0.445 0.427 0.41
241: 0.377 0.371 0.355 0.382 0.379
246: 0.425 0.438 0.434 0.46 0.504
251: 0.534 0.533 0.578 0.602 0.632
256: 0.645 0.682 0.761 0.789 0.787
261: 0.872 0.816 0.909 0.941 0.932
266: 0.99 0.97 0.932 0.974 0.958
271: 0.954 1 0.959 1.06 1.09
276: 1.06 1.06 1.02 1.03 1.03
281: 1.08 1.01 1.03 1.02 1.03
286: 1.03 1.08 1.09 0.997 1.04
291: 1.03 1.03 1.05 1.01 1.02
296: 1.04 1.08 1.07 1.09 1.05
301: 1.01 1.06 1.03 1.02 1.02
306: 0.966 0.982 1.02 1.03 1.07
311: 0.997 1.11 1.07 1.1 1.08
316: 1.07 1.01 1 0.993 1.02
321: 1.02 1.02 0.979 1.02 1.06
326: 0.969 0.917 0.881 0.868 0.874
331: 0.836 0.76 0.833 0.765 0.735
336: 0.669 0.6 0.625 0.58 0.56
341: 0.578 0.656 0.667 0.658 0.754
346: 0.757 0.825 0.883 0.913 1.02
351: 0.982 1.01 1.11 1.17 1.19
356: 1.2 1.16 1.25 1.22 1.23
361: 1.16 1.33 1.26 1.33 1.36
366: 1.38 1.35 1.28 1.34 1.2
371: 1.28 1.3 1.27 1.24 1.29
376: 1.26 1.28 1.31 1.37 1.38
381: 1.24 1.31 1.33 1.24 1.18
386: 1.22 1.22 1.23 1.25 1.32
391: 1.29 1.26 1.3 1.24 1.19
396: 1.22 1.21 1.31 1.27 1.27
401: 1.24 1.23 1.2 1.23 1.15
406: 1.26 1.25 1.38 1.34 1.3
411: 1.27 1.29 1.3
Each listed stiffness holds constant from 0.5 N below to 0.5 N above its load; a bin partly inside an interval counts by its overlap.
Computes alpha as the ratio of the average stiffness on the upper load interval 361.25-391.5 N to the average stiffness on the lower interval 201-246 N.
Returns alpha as 1.9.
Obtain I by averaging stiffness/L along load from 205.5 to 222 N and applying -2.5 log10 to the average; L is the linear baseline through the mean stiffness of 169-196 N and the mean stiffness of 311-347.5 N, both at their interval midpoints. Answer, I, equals 0.21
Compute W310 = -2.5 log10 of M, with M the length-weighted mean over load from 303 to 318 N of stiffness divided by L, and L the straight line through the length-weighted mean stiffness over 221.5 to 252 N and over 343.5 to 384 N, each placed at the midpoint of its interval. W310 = -0.11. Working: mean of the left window 0.593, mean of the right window 1.18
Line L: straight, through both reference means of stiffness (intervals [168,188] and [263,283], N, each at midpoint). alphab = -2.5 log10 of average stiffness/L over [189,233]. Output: 0.23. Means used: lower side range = 1.06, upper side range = 1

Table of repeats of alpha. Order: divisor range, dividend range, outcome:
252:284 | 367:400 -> 1.41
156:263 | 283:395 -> 1.31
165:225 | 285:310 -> 1.11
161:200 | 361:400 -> 1.25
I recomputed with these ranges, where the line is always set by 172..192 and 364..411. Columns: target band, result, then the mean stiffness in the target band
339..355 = 0.42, 0.839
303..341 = 0.30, 0.919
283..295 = 0.14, 1.04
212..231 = 0.20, 0.922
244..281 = 0.40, 0.797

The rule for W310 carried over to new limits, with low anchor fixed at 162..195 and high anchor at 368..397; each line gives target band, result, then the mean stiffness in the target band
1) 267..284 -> 0.14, 1.01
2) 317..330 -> 0.23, 0.976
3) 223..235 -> 0.39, 0.765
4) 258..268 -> 0.27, 0.885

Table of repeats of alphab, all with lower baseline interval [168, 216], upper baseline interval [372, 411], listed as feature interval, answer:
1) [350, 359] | 0.06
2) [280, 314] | 0.06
